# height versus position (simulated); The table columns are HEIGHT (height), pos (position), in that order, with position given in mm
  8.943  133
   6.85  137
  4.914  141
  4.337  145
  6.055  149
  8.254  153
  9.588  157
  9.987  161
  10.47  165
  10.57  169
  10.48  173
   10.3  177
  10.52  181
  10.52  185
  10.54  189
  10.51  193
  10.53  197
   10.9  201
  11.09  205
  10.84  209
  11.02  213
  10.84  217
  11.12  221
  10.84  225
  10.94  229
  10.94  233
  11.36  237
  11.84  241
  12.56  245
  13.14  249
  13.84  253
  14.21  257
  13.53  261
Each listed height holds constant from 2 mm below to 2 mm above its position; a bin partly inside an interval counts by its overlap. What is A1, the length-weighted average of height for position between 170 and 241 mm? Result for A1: 10.8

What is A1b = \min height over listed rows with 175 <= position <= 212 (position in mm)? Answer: 10.3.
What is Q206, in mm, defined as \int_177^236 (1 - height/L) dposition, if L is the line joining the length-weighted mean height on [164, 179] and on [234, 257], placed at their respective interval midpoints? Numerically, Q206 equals 3.5 mm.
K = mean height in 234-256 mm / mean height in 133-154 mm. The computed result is 2.0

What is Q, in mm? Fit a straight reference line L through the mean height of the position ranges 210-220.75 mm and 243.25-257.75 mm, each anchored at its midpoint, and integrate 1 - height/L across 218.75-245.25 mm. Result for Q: 1.8 mm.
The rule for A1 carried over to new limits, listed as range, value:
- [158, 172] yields 10.3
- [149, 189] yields 9.9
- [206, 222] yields 11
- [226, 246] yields 11.4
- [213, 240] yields 11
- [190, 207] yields 10.7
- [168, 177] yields 10.5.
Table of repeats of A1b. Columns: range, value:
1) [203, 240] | 10.84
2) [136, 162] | 4.337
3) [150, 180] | 8.254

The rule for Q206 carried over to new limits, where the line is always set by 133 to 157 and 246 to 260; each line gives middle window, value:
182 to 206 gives -2.1 mm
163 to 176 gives -3.6 mm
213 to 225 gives 0.5 mm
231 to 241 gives 1.0 mm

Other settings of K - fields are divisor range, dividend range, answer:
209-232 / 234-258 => 1.16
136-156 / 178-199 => 1.69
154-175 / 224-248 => 1.14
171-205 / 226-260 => 1.17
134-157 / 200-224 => 1.68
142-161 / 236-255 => 1.74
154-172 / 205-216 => 1.09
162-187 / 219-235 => 1.05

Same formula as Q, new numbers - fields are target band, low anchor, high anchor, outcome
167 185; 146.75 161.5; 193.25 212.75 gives -2.06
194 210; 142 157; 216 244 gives -2.07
